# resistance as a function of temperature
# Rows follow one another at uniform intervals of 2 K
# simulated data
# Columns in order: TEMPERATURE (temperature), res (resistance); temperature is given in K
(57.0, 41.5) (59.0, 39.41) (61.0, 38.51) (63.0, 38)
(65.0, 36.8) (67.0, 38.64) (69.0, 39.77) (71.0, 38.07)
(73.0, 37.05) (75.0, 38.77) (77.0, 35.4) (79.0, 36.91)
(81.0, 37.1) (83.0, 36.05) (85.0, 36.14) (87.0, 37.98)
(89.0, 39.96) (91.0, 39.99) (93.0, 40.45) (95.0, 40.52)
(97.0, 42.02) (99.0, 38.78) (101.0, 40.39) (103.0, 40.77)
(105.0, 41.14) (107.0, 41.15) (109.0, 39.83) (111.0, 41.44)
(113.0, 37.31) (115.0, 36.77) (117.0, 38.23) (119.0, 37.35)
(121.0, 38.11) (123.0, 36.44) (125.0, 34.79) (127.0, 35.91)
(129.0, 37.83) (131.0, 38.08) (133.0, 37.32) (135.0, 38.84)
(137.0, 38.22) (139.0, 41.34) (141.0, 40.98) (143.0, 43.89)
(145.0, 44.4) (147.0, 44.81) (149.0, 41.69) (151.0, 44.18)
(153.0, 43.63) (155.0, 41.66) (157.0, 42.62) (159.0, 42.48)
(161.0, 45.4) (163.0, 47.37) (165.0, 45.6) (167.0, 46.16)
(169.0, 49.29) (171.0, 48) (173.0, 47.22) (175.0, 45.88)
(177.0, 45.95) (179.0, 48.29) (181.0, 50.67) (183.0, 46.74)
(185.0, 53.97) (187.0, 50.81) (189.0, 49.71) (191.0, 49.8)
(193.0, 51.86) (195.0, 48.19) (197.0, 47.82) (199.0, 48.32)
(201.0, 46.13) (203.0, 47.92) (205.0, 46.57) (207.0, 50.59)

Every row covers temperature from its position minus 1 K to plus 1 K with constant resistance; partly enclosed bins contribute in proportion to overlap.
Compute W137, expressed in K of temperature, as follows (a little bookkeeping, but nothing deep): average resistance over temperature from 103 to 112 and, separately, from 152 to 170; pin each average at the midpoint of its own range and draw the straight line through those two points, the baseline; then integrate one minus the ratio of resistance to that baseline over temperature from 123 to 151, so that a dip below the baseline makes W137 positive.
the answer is 2.1 K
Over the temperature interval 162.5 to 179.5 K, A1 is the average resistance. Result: 47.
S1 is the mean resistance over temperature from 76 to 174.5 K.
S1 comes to 40.7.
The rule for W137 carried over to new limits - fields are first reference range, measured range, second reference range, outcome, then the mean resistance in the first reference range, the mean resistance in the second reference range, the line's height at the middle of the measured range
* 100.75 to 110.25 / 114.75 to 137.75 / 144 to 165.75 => 2.59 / 40.7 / 44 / 42.1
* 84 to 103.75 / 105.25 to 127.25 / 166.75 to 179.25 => 1.93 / 39.7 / 47.3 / 41.8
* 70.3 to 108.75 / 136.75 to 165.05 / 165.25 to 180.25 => 1.12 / 38.9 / 47.2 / 45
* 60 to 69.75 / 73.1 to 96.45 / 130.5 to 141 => 0.22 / 38.3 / 39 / 38.5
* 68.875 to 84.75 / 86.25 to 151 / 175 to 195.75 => 3.35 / 37.2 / 49.4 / 41.9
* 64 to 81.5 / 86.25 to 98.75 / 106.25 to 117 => -0.56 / 37.6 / 39.2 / 38.4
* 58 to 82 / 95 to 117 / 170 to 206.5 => 0.64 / 37.9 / 48.6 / 41.1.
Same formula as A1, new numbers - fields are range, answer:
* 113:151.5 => 39.3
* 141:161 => 43.3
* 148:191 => 46.6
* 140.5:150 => 43.3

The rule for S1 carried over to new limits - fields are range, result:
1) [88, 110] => 40.5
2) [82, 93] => 38.2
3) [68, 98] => 38.4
